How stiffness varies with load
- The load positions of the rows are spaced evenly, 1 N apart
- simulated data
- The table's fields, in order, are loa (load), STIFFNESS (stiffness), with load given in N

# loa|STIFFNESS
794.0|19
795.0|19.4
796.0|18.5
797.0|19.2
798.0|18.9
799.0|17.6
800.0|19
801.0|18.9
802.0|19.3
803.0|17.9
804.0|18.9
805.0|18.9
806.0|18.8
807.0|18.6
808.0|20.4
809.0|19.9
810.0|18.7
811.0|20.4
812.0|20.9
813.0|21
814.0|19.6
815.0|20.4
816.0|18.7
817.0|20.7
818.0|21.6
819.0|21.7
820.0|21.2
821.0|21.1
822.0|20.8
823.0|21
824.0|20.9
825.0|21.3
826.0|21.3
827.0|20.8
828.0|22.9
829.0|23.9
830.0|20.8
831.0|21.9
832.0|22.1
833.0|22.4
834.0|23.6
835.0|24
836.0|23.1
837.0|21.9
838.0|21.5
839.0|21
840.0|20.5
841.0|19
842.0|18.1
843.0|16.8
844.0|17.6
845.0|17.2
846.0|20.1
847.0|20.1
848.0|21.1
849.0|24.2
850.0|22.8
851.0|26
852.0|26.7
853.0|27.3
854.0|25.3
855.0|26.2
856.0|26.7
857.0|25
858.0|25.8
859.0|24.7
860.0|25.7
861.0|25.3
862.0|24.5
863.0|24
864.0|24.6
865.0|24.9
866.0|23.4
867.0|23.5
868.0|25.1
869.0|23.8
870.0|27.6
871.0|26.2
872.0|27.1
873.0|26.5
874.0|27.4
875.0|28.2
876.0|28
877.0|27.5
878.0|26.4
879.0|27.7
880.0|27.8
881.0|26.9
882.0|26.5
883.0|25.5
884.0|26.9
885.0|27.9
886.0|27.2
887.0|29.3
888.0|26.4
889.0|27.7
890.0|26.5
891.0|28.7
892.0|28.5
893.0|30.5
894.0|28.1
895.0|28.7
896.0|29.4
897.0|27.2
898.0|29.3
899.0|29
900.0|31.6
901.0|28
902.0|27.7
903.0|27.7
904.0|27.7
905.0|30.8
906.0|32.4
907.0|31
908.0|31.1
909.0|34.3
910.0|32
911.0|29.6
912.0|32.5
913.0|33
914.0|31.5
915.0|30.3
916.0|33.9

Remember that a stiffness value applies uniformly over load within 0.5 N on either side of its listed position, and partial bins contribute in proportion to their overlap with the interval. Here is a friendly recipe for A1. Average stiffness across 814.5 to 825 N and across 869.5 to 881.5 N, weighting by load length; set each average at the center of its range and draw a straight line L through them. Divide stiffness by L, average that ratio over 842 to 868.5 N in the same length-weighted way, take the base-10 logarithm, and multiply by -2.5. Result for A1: 0.06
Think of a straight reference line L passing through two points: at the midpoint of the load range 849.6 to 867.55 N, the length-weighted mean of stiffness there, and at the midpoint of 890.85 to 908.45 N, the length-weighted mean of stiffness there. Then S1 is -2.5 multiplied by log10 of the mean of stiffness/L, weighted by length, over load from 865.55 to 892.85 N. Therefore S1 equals 0.01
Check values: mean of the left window 25.1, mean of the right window 29.3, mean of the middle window 26.9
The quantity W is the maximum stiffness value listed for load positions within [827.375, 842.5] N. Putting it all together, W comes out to 24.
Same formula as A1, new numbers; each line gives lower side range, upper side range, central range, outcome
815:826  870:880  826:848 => 0.09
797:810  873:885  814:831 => -0.01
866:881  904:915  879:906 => 0.04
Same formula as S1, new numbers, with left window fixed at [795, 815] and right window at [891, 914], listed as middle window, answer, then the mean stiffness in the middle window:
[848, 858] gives -0.03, 25.4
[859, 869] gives 0.05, 24.5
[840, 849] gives 0.23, 19.2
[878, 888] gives 0.03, 27.2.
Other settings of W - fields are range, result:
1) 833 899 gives 30.5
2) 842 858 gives 27.3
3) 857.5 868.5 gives 25.8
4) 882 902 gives 31.6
